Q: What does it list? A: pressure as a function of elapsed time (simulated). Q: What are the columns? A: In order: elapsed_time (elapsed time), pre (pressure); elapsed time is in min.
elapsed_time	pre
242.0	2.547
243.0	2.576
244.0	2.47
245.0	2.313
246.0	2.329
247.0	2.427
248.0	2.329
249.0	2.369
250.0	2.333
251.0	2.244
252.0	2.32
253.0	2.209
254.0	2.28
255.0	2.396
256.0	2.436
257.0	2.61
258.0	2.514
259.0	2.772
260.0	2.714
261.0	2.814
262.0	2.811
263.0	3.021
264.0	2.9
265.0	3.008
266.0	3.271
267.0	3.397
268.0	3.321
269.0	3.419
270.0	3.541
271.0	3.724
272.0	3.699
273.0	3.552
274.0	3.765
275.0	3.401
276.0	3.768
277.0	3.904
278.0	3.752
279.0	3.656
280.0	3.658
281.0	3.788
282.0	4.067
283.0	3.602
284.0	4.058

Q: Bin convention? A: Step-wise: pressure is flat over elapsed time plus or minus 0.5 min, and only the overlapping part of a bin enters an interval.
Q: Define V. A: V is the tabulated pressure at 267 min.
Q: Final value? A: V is 3.397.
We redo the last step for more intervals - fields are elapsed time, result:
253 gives 2.209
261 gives 2.814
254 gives 2.28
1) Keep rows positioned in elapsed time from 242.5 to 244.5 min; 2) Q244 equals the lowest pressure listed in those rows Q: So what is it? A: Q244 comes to 2.47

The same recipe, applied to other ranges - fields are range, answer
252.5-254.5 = 2.209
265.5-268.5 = 3.271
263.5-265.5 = 2.9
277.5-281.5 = 3.656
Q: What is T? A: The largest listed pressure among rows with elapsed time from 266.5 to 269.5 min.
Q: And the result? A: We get 3.419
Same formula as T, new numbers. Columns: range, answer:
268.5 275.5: 3.765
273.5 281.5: 3.904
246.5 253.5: 2.427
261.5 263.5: 3.021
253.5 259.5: 2.772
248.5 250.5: 2.369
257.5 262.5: 2.814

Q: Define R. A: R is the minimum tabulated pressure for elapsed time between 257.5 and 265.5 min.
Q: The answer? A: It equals 2.514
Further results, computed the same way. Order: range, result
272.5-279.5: 3.401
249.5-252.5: 2.244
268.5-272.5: 3.419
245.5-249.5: 2.329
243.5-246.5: 2.313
